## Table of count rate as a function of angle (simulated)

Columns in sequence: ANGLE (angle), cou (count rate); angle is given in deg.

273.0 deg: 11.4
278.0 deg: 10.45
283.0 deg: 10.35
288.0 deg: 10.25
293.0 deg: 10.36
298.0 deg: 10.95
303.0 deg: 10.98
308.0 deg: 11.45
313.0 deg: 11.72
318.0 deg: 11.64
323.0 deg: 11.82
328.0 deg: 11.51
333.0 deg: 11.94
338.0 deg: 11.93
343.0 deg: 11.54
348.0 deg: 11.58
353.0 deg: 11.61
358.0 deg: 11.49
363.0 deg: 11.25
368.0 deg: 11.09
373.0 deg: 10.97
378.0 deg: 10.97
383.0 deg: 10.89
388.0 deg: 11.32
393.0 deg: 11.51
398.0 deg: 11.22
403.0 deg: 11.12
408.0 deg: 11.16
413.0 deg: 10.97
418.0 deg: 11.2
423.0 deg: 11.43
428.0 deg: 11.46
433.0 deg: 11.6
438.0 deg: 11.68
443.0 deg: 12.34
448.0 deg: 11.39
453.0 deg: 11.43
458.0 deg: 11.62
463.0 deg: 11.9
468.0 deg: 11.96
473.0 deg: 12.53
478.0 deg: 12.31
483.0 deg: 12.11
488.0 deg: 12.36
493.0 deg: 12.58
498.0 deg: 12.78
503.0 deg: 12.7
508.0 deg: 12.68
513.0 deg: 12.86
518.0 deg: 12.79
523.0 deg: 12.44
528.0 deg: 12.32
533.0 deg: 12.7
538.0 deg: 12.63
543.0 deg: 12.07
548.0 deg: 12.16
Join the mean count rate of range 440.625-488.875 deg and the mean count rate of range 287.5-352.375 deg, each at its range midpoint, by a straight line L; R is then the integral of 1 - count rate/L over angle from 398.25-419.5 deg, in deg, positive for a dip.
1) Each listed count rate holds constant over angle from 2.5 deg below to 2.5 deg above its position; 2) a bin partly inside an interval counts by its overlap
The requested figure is 1.2 deg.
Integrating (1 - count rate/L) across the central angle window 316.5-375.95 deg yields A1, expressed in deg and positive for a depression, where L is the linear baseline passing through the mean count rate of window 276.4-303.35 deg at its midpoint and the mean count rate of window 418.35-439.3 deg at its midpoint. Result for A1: -3.3 deg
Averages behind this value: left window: 10.5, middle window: 11.5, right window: 11.5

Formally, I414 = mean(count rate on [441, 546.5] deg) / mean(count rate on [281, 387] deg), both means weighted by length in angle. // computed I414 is 1.09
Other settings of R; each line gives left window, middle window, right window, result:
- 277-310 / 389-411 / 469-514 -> 0.8 deg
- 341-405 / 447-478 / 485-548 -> 0.5 deg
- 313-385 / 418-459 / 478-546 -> 1.5 deg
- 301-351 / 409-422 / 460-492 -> 0.9 deg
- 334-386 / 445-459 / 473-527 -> 0.7 deg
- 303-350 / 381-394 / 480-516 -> 0.8 deg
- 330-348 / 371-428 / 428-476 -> 3.0 deg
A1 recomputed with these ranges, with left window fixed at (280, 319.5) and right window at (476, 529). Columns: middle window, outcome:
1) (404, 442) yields 1.7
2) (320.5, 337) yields -0.9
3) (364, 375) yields 0.4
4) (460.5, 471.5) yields 0.2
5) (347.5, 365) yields -0.1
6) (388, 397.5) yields 0.2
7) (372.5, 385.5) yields 0.7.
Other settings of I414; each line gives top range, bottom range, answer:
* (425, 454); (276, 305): 1.10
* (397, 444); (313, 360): 0.98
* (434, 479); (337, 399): 1.05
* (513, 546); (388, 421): 1.12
